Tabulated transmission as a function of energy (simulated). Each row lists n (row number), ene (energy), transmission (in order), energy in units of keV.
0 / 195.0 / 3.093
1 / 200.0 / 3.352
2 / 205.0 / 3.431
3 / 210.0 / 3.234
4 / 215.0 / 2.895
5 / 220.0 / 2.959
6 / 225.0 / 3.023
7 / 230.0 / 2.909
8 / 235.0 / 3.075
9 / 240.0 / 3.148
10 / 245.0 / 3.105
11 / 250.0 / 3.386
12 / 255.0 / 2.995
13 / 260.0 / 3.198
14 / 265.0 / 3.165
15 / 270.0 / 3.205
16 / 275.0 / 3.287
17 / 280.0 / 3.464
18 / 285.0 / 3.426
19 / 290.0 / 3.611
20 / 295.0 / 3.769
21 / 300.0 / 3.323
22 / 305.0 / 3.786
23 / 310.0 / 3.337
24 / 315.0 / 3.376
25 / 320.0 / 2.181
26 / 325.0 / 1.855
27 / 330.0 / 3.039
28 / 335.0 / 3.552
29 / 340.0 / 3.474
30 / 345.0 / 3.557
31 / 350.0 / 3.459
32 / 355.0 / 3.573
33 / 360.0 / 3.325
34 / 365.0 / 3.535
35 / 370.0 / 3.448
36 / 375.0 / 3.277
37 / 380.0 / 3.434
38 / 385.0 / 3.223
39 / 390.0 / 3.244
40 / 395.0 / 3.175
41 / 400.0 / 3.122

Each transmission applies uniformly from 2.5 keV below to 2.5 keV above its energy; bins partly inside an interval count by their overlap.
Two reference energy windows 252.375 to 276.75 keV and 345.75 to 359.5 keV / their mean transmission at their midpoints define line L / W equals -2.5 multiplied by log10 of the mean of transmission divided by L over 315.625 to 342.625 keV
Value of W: 0.19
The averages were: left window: 3.17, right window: 3.49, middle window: 2.86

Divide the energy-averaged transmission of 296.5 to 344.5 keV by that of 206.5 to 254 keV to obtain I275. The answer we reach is 1.02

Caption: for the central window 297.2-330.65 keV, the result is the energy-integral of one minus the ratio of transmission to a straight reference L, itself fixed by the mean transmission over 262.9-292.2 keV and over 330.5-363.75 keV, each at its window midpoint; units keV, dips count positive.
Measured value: 4.1 keV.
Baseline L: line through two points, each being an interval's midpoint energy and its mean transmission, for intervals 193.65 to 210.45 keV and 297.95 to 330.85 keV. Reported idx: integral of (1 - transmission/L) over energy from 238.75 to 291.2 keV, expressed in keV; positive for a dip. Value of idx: -2.54 keV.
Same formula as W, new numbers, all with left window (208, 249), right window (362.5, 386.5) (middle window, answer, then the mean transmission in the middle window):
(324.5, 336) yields 0.14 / 2.89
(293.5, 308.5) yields -0.12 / 3.6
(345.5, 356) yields -0.06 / 3.52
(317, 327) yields 0.48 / 2.09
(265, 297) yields -0.08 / 3.43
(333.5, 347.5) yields -0.07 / 3.53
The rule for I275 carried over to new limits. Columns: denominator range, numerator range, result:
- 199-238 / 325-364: 1.07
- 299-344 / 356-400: 1.07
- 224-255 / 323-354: 1.03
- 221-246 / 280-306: 1.17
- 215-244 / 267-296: 1.14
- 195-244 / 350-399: 1.08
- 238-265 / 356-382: 1.08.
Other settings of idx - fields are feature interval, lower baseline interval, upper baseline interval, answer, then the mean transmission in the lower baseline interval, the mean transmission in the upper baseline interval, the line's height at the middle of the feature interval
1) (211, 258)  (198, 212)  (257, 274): 3.0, 3.34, 3.19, 3.27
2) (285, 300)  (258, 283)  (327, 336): -1.6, 3.27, 3.17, 3.23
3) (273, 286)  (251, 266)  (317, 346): -1.3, 3.14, 2.92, 3.08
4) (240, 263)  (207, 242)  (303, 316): 0.1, 3.04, 3.5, 3.19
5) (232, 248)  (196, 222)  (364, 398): 0.4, 3.17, 3.32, 3.2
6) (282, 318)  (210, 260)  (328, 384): -2.6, 3.07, 3.42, 3.26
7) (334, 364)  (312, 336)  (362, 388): -4.2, 2.76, 3.38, 3.07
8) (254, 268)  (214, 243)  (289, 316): 0.5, 3.01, 3.54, 3.24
